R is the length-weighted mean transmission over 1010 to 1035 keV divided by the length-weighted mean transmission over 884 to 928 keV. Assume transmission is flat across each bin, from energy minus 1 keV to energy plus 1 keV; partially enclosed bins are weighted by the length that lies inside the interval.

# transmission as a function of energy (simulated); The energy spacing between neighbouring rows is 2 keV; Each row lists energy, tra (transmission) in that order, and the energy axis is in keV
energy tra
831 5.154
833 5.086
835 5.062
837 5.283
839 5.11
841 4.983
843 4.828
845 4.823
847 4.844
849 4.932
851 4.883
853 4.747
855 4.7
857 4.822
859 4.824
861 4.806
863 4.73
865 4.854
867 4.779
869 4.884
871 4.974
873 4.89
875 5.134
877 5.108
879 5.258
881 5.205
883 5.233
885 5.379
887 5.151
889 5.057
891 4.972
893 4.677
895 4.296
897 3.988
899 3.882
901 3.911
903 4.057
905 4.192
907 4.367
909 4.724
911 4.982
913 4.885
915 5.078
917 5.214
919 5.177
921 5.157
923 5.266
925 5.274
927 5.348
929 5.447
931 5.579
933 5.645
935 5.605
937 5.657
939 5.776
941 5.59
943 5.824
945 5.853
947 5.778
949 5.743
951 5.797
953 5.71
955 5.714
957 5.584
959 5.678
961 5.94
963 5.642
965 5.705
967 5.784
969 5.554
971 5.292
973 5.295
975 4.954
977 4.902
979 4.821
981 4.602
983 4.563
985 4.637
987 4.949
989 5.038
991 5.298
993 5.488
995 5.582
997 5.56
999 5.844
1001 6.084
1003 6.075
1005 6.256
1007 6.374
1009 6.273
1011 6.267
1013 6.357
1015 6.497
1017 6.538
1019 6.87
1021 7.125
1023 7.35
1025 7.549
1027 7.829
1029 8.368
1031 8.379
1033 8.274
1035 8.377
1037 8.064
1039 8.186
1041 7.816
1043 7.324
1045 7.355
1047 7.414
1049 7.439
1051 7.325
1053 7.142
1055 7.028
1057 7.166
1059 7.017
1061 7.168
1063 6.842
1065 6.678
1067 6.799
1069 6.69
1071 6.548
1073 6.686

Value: 1.5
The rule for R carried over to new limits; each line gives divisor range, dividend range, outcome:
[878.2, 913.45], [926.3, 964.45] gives 1.22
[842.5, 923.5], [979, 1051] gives 1.37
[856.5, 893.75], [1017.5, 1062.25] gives 1.51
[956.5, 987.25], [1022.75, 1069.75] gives 1.43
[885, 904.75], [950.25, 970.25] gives 1.27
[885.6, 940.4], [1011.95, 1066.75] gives 1.49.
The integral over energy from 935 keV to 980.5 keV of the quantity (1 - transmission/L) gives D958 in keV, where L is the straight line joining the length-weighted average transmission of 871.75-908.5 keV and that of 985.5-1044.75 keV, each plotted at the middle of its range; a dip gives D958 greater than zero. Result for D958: 1.8 keV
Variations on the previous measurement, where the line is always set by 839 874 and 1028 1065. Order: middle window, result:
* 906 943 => 3.5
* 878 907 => 3.8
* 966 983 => 3.7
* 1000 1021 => 2.0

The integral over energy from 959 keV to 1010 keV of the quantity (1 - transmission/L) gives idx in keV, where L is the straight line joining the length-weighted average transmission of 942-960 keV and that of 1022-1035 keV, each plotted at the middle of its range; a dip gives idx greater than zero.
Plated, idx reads 9.40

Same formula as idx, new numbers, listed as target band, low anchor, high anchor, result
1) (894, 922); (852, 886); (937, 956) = 4.2 keV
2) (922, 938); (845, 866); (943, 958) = 0.2 keV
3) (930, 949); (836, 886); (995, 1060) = 0.8 keV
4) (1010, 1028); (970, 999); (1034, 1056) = -1.1 keV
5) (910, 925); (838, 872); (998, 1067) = 1.4 keV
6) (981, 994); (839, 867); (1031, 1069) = 3.2 keV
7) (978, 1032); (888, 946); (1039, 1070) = 2.2 keV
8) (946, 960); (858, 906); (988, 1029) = -0.1 keV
